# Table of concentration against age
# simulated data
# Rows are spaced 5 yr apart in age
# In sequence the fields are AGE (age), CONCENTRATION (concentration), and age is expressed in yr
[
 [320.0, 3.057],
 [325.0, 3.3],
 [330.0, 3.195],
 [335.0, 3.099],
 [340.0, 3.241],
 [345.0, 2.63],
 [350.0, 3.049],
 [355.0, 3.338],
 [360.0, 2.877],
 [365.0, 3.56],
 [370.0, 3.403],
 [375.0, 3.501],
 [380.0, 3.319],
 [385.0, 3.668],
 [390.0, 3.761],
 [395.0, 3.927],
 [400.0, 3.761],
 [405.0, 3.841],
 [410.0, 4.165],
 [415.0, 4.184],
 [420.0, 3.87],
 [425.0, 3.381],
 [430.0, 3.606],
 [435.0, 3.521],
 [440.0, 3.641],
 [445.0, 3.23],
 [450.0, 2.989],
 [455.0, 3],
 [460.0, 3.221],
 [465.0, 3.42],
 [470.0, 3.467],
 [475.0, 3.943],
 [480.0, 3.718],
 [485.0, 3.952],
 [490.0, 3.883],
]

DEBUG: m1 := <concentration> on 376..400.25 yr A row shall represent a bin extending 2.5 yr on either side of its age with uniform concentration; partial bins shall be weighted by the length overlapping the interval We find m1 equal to 3.67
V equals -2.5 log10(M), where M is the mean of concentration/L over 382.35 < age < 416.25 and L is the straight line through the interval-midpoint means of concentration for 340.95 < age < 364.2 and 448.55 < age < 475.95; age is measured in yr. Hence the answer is -0.23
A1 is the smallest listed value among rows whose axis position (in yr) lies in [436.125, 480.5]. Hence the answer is 2.989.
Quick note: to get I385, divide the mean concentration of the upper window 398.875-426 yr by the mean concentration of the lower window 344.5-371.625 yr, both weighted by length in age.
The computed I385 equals 1.23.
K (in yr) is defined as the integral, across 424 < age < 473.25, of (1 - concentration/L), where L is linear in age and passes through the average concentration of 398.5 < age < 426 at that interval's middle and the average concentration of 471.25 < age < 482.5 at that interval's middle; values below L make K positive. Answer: 6.18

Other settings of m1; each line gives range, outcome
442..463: 3.13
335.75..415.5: 3.49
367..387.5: 3.47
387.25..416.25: 3.93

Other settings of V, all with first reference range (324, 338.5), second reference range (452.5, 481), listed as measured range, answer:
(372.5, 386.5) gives -0.06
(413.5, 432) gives -0.12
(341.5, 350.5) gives 0.14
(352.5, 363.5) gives 0.03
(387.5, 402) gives -0.15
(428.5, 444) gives -0.05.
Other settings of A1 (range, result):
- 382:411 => 3.668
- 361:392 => 3.319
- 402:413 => 3.841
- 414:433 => 3.381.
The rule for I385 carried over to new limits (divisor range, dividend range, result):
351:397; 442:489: 1.00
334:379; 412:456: 1.10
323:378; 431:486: 1.08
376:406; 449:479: 0.91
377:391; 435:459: 0.91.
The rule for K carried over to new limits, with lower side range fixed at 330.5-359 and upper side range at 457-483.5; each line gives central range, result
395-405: -1.64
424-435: -0.37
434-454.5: 0.93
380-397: -2.48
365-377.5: -1.19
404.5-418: -3.09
